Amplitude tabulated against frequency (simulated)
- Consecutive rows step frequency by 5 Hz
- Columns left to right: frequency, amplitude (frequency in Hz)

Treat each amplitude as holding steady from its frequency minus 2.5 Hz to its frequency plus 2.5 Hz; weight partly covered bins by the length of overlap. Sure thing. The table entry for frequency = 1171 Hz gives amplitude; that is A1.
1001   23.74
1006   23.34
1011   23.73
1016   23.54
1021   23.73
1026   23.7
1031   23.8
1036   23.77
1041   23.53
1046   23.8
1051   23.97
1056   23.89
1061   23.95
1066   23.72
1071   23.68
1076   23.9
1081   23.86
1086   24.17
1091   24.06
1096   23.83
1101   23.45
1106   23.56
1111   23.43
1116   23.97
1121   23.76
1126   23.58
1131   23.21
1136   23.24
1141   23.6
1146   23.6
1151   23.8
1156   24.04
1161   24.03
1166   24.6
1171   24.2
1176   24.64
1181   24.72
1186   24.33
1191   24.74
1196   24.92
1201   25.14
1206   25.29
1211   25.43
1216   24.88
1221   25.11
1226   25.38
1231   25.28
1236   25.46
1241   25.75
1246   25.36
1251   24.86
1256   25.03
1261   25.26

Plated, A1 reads 24.2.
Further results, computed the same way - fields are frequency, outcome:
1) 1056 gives 23.89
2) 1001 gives 23.74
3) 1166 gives 24.6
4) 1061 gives 23.95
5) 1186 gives 24.33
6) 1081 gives 23.86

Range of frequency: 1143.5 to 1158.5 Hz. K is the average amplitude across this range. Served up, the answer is 23.8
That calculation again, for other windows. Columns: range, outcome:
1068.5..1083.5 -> 23.8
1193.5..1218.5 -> 25.1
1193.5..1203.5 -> 25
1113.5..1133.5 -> 23.6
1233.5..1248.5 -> 25.5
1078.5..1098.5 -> 24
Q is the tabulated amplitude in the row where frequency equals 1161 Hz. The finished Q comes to 24.03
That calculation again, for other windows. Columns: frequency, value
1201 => 25.14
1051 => 23.97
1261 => 25.26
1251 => 24.86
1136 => 23.24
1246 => 25.36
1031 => 23.8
